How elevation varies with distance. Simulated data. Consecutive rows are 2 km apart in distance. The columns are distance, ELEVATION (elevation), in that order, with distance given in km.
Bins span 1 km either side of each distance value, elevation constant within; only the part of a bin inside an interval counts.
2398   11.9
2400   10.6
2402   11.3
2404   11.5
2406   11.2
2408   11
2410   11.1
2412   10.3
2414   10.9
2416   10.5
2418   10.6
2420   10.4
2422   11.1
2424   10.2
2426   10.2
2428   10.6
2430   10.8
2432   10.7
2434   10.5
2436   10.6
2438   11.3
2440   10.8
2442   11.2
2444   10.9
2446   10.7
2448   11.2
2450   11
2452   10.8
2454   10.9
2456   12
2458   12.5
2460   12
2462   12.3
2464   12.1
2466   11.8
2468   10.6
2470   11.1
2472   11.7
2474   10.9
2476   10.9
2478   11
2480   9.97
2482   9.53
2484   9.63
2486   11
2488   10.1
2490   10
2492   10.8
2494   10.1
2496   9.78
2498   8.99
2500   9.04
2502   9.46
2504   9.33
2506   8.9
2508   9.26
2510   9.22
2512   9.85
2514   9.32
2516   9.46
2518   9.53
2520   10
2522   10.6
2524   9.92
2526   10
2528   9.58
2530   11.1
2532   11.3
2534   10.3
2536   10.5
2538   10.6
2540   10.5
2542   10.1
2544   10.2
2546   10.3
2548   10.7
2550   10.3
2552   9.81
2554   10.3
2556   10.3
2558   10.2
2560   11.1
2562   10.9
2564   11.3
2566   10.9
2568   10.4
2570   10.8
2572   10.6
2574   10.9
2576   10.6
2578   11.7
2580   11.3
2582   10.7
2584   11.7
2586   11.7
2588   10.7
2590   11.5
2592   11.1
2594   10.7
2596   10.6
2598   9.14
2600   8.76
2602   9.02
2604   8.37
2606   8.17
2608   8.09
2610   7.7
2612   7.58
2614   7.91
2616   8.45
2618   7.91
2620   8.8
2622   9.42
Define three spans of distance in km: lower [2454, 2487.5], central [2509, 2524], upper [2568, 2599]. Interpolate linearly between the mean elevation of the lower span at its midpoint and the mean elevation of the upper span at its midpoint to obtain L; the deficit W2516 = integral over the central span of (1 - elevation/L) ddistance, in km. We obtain 1.81 km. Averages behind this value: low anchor 11.2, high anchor 10.9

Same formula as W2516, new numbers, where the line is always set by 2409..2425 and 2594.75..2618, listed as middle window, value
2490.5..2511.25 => 0.4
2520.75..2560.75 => -4.9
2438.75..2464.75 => -3.0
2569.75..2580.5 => -2.6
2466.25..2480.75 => -1.4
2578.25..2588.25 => -2.9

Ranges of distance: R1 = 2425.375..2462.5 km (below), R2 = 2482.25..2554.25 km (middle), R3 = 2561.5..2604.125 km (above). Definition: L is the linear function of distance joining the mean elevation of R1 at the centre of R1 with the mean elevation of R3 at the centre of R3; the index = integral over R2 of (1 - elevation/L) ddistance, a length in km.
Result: 5.8 km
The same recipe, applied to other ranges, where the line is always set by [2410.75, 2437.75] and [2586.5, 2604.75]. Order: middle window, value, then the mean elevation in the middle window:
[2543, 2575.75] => -1.3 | 10.6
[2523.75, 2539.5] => -0.3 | 10.4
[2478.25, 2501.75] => 1.1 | 9.92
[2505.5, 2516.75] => 1.1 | 9.35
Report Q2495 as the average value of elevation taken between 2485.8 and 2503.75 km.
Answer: 9.85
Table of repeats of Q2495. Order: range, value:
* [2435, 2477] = 11.3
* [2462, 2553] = 10.2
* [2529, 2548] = 10.6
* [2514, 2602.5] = 10.5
